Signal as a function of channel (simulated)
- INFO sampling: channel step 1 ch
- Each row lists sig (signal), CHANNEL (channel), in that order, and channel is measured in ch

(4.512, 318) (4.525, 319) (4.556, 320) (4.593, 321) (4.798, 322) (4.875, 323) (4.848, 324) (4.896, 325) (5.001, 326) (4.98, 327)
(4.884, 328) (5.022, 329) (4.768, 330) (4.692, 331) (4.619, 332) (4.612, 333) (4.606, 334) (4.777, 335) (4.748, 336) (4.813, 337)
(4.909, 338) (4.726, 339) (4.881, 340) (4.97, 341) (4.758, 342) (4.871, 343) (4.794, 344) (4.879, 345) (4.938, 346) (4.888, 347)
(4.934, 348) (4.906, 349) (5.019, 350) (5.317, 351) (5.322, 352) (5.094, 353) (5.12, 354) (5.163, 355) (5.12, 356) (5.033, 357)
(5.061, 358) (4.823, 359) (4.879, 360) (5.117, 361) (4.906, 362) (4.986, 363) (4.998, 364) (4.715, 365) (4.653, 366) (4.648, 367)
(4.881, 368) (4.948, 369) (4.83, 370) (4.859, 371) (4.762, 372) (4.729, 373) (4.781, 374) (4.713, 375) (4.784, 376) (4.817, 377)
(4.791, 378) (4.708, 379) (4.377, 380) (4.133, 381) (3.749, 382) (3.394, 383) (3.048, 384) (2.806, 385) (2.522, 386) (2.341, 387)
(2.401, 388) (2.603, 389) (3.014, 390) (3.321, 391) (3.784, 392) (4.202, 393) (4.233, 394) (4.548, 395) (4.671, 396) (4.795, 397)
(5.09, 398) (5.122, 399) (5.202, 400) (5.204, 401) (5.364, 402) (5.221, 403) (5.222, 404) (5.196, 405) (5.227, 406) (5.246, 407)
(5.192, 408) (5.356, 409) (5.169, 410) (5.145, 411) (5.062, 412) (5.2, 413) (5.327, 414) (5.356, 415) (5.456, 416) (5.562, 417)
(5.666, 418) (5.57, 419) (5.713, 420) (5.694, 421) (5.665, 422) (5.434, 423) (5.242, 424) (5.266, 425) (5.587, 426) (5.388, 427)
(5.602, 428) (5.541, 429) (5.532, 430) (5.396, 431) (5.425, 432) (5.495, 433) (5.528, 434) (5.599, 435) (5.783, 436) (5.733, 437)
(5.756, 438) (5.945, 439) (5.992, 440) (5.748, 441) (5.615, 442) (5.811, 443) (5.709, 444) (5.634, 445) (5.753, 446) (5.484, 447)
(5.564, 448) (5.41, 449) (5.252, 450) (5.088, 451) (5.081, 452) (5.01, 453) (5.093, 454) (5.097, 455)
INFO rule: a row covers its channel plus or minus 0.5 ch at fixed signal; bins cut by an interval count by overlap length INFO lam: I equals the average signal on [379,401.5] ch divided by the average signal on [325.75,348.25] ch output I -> 0.80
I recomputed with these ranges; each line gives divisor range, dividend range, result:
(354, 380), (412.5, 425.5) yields 1.13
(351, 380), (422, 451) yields 1.14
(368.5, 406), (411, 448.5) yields 1.30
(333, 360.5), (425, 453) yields 1.13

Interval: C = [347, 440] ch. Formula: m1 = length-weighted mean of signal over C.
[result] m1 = 4.88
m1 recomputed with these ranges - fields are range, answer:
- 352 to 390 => 4.41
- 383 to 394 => 3.08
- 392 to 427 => 5.19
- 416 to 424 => 5.58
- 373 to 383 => 4.49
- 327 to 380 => 4.87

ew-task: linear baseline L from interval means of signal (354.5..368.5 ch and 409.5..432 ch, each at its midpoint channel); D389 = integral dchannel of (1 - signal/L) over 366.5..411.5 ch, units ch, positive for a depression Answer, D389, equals 6.4 ch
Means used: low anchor 4.93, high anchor 5.43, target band 4.43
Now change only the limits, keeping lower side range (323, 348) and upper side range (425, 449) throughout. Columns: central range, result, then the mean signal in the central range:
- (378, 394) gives 5.5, 3.43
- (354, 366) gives 0.1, 4.97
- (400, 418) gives 0.4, 5.27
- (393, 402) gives 0.8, 4.85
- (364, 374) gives 0.6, 4.79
